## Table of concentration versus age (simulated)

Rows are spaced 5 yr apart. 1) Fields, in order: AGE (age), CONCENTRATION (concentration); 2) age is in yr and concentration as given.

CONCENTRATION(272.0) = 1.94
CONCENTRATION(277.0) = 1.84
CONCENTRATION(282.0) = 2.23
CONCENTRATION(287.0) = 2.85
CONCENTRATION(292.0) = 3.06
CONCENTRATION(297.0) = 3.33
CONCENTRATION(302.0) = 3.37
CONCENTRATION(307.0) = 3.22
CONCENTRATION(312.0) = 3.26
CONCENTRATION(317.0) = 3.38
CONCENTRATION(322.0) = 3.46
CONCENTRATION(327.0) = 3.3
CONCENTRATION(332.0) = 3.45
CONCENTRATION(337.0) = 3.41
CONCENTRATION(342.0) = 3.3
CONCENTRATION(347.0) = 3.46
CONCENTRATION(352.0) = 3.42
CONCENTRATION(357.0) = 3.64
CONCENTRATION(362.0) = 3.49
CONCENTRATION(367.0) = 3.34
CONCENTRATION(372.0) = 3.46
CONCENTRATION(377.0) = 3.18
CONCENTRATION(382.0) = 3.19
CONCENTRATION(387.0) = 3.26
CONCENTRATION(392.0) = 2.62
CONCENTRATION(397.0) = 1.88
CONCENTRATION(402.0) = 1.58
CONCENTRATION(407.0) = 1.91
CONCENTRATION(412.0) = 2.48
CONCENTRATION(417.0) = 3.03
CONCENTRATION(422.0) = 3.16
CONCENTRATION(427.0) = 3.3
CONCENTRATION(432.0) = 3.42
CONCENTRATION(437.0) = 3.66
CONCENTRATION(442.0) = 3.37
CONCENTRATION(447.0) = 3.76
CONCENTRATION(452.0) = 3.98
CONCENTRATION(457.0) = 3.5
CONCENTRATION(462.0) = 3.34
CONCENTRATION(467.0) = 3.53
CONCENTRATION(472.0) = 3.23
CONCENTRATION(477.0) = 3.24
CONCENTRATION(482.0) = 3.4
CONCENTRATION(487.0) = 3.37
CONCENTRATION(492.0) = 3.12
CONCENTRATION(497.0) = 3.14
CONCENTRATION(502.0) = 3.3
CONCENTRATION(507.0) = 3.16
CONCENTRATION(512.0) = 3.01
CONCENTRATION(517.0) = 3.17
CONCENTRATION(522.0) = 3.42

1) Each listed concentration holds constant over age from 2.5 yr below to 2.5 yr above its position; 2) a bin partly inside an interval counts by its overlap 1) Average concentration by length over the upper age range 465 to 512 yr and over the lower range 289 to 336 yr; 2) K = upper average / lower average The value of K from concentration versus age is 0.98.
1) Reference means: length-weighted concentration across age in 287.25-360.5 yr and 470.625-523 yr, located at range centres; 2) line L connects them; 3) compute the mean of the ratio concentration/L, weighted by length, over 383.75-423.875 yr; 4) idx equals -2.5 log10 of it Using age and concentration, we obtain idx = 0.30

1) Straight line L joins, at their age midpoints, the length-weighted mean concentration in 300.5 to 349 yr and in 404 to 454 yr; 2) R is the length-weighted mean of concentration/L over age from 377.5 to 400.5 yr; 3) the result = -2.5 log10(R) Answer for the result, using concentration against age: 0.19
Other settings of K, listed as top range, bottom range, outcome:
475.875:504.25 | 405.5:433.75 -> 1.12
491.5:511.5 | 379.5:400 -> 1.17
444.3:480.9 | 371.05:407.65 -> 1.33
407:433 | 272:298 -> 1.15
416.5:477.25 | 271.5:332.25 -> 1.15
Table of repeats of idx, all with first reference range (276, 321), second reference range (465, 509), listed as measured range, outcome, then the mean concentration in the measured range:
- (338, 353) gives -0.11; 3.39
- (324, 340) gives -0.11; 3.39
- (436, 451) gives -0.13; 3.63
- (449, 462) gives -0.14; 3.66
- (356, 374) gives -0.12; 3.47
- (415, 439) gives -0.04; 3.31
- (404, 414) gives 0.42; 2.15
